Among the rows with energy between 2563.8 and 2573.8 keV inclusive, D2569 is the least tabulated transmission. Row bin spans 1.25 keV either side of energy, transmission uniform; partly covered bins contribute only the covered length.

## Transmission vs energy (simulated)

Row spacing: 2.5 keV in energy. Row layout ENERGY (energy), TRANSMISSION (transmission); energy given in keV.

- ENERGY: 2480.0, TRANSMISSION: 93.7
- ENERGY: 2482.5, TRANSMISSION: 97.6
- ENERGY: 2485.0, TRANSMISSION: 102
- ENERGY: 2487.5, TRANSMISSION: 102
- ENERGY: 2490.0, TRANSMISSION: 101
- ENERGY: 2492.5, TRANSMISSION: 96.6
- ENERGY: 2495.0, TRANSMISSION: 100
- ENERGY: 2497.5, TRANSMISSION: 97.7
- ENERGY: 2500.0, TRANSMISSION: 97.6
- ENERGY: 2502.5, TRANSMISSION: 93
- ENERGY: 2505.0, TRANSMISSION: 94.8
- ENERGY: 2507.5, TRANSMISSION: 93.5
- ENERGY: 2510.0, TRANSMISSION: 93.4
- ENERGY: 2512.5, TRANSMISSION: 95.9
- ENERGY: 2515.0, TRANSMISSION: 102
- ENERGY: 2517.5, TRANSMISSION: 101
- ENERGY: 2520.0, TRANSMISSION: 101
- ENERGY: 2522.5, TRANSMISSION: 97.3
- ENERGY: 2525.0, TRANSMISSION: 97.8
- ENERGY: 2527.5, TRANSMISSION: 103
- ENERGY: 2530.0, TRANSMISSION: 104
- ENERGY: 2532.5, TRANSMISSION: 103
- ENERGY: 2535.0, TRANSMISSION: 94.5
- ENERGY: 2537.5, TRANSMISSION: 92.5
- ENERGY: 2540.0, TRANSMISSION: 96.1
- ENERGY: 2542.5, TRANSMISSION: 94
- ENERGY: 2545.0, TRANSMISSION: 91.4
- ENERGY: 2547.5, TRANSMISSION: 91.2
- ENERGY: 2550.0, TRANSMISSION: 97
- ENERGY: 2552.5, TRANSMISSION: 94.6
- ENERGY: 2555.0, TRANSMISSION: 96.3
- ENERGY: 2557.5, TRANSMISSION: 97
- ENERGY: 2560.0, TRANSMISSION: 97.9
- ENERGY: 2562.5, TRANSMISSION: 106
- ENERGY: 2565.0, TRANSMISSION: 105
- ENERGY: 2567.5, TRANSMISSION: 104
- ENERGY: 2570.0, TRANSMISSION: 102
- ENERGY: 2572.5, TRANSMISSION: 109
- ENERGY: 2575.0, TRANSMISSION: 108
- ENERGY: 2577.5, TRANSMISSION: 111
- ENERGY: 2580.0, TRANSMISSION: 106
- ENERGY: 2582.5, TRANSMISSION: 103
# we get 102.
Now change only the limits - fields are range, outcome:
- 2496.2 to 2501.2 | 97.6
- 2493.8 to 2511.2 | 93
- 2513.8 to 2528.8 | 97.3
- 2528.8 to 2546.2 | 91.4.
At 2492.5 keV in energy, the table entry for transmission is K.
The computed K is 96.6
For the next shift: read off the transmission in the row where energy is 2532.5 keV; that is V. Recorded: 103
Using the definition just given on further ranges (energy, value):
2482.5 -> 97.6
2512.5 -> 95.9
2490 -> 101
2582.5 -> 103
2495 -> 100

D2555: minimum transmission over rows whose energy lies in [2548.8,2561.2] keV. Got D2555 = 94.6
